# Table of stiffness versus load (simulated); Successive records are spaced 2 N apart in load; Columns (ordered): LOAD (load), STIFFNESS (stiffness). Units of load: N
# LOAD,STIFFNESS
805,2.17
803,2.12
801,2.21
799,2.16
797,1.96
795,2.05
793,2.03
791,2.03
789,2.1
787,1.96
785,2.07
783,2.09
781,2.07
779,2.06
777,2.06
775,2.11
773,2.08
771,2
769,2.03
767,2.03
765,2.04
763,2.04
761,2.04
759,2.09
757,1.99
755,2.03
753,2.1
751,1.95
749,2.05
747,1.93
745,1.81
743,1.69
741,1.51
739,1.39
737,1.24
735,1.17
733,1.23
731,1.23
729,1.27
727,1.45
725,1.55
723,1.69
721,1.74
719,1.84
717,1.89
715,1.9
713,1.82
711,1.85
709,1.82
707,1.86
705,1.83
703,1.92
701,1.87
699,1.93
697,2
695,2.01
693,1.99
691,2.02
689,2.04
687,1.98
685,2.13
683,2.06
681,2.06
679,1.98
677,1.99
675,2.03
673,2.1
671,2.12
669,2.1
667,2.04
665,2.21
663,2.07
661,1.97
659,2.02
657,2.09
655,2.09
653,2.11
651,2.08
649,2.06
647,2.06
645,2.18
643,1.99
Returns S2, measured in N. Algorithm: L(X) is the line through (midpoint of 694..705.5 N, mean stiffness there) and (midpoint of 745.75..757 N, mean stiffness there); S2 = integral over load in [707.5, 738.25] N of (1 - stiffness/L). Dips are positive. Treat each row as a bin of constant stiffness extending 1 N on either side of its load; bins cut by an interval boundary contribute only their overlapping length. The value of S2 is 6.0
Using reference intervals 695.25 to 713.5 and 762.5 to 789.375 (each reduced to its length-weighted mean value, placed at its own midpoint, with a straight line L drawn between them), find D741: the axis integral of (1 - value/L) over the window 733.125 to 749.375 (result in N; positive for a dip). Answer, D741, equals 3.4 N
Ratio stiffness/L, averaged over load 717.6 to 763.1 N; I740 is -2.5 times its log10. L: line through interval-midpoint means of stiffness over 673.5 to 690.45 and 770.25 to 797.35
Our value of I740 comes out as 0.21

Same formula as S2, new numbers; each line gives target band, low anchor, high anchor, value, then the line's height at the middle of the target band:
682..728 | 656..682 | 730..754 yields -1.0 N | 1.84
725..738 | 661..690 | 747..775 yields 4.8 N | 2.04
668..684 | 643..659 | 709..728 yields -0.8 N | 1.96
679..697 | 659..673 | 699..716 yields -0.6 N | 1.97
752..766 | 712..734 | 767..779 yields -0.9 N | 1.93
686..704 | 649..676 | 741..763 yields 0.5 N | 2.03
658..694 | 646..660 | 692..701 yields -0.6 N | 2.02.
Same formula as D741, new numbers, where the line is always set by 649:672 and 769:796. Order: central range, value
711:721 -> 1.06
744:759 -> 0.53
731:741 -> 3.80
